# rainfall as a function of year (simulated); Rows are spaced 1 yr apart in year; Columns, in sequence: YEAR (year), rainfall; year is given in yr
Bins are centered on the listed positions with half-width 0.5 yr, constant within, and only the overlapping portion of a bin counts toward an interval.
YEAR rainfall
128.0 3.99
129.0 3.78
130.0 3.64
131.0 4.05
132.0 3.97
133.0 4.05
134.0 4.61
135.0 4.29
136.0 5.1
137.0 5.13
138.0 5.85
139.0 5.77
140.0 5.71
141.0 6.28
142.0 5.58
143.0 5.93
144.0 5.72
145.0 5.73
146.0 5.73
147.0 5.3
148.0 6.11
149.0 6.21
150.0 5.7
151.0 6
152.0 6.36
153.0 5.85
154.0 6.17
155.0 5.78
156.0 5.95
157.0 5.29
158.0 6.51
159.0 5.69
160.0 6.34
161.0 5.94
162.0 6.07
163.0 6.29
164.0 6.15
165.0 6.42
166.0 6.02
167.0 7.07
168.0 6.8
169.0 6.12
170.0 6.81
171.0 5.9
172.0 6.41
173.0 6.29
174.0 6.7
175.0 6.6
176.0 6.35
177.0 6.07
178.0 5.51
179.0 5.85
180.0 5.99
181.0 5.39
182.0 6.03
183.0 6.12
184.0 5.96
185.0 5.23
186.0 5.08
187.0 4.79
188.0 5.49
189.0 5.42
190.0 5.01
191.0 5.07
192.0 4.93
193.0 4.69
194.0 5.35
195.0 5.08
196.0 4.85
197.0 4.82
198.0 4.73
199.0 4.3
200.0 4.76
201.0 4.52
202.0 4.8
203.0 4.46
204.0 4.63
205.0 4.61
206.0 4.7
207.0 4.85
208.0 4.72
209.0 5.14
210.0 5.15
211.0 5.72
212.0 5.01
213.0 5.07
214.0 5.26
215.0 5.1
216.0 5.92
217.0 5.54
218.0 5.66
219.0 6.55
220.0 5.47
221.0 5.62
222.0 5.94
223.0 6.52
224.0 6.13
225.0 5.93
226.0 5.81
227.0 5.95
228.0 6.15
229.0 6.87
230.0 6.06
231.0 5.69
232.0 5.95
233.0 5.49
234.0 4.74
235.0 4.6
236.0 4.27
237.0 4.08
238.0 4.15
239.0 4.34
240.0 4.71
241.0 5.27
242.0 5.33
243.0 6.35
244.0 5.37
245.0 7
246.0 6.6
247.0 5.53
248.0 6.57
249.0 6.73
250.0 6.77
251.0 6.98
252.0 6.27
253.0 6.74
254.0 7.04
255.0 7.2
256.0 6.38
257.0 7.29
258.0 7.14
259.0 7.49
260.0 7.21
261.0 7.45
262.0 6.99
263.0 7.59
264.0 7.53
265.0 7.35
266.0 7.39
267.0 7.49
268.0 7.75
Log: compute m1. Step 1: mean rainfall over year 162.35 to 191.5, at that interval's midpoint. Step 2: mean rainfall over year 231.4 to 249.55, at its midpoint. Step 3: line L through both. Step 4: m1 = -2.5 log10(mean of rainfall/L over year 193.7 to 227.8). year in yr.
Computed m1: 0.078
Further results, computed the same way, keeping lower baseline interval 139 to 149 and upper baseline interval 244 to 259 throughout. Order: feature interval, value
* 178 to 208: 0.217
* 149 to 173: -0.038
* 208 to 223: 0.163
